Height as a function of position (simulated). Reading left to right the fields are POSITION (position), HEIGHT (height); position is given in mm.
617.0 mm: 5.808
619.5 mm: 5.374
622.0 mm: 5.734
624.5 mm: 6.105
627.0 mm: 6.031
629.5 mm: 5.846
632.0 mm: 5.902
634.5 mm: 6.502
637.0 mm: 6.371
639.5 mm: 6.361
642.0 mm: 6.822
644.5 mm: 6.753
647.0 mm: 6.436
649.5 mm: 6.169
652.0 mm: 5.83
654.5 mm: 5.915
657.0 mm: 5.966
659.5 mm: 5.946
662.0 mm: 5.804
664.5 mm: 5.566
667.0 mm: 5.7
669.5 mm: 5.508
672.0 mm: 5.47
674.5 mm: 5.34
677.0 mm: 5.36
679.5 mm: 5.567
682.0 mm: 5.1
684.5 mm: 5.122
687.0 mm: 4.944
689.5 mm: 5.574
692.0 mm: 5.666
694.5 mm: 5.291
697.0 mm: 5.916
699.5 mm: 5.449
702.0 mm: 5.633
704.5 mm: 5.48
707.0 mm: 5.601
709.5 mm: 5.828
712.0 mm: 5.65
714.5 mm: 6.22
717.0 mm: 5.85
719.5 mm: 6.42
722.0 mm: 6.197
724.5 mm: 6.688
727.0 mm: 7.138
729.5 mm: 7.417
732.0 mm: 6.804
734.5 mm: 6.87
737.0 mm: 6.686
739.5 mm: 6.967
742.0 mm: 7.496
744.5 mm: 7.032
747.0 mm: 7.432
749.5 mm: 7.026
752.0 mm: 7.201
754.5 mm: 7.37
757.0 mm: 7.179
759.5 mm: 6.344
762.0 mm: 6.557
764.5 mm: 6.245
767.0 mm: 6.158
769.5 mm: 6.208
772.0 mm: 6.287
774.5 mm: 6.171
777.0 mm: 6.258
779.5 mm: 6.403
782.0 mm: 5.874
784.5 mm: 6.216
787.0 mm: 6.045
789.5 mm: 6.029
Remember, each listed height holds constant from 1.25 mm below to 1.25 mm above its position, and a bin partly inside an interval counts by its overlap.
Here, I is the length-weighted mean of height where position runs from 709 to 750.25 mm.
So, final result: 6.7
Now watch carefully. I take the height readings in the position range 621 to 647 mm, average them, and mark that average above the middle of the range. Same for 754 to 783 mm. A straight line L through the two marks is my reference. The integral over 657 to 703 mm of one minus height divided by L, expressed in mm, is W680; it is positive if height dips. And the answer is 5.81 mm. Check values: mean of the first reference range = 6.26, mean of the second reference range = 6.4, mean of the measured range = 5.51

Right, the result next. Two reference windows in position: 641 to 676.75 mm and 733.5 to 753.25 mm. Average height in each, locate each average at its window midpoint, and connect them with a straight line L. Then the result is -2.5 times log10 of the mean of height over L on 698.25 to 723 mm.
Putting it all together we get 0.14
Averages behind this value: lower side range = 5.92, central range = 5.83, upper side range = 7.09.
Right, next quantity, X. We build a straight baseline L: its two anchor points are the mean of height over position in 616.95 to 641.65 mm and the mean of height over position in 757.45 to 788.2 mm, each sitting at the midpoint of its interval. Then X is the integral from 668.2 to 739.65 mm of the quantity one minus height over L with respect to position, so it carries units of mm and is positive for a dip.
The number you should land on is 2.9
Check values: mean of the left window 6.04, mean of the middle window 5.91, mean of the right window 6.26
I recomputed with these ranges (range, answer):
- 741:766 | 6.97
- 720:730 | 6.79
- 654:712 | 5.55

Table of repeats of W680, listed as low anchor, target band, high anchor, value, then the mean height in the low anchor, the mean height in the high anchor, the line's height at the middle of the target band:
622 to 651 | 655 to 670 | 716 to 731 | 1.4 mm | 6.27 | 6.63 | 6.38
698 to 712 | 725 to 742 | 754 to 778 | -2.8 mm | 5.61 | 6.45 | 6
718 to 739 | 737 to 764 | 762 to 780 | -2.1 mm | 6.77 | 6.26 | 6.51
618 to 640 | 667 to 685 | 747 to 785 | 2.3 mm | 6.01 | 6.54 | 6.19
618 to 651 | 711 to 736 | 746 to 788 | -0.5 mm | 6.18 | 6.53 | 6.41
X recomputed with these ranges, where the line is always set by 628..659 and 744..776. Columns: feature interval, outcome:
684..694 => 1.7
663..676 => 1.7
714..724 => 0.5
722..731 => -0.5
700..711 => 1.5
